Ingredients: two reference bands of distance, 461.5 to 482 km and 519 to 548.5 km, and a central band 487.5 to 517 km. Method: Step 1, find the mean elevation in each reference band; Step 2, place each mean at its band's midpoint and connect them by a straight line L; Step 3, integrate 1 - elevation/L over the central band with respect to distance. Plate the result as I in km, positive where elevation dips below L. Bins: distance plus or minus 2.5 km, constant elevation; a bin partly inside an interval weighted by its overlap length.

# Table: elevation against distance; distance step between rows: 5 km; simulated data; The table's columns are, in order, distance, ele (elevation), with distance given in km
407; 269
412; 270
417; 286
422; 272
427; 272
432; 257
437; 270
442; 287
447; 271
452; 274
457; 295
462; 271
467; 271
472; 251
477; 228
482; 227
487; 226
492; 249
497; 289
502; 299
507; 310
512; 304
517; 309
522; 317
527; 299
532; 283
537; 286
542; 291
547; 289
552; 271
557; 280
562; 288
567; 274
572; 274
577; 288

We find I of -1.6 km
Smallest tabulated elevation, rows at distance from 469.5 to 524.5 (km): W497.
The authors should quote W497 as 226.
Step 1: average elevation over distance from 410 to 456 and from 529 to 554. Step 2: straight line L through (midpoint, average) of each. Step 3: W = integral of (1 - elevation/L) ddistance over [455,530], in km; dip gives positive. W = 0.98 km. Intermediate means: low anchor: 274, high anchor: 285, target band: 276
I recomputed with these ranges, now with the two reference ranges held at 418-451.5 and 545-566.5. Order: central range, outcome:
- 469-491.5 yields 3.3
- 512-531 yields -1.9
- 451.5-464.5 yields -0.3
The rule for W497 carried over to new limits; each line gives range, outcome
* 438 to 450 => 271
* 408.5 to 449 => 257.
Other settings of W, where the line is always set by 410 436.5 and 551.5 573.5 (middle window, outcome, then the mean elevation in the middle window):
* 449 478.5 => 0.7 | 266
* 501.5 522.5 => -2.4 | 308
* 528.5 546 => -0.7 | 288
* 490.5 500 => 0.1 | 273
